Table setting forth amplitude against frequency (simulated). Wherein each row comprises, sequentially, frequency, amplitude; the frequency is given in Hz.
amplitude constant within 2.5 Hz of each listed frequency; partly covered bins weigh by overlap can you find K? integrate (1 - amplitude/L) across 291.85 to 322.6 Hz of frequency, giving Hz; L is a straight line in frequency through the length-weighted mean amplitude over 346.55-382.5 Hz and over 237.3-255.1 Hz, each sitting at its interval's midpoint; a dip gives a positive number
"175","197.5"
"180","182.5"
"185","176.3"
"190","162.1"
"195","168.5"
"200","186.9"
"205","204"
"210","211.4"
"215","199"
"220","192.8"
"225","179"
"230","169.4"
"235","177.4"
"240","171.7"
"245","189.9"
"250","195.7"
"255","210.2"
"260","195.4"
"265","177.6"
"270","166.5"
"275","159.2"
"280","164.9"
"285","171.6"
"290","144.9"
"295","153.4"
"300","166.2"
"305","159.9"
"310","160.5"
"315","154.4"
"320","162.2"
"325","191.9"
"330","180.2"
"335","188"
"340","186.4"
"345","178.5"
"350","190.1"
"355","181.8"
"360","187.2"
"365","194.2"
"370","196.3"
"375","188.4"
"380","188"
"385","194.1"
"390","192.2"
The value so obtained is 4.87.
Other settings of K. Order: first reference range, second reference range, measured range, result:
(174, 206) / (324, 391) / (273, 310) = 5.0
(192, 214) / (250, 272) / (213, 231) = 0.5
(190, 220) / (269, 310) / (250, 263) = -2.1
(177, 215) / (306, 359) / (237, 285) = 0.3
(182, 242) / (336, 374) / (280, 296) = 2.4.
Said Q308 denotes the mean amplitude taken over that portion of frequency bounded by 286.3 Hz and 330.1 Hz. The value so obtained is 163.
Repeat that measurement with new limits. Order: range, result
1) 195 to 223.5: 195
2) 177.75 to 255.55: 185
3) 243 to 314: 172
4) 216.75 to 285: 181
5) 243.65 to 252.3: 193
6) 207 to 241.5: 186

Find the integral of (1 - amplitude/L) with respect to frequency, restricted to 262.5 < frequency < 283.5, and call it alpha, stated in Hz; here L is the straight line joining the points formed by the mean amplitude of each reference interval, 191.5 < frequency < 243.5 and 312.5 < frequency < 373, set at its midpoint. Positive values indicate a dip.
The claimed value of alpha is 1.9 Hz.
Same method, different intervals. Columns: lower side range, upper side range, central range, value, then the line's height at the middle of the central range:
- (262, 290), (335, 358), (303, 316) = 1.2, 175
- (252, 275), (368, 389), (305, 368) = 3.4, 189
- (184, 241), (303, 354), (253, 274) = -0.5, 180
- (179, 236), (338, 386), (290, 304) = 2.2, 187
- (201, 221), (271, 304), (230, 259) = -0.7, 183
